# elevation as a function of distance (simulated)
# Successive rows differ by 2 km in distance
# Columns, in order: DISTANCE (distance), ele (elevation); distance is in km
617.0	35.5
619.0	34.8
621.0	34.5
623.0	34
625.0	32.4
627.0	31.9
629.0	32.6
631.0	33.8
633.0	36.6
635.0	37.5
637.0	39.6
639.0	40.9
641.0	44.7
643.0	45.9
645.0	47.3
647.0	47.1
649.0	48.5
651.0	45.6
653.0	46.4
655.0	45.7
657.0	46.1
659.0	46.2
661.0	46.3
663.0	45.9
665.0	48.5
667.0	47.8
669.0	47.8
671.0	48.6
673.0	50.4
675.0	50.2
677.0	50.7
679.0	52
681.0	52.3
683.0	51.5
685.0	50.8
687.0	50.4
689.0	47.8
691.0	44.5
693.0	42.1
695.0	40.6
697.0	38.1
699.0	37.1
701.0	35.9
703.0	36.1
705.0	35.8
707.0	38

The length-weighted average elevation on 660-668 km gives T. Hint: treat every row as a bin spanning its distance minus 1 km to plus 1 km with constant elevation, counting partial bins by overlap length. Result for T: 47.1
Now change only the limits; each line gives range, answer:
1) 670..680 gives 50.4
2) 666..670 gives 47.8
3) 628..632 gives 33.2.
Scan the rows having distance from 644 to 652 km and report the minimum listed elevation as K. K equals 45.6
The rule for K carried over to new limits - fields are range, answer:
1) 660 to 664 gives 45.9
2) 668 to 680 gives 47.8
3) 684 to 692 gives 44.5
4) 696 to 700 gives 37.1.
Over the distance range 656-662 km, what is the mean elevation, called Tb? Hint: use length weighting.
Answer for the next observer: 46.2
